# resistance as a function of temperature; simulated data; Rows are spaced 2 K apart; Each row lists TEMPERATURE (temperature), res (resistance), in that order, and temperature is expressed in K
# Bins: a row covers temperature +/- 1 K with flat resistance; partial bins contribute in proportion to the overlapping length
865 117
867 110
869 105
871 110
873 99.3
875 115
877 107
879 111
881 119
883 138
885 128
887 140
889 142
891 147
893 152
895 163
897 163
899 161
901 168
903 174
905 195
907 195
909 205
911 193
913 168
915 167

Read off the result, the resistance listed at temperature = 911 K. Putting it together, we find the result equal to 193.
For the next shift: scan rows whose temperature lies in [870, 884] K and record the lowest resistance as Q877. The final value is 99.3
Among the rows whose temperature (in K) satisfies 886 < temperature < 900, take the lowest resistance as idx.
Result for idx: 140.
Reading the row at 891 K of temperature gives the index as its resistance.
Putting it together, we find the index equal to 147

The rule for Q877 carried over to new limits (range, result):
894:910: 161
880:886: 119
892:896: 152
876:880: 107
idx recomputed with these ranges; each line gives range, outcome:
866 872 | 105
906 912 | 193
